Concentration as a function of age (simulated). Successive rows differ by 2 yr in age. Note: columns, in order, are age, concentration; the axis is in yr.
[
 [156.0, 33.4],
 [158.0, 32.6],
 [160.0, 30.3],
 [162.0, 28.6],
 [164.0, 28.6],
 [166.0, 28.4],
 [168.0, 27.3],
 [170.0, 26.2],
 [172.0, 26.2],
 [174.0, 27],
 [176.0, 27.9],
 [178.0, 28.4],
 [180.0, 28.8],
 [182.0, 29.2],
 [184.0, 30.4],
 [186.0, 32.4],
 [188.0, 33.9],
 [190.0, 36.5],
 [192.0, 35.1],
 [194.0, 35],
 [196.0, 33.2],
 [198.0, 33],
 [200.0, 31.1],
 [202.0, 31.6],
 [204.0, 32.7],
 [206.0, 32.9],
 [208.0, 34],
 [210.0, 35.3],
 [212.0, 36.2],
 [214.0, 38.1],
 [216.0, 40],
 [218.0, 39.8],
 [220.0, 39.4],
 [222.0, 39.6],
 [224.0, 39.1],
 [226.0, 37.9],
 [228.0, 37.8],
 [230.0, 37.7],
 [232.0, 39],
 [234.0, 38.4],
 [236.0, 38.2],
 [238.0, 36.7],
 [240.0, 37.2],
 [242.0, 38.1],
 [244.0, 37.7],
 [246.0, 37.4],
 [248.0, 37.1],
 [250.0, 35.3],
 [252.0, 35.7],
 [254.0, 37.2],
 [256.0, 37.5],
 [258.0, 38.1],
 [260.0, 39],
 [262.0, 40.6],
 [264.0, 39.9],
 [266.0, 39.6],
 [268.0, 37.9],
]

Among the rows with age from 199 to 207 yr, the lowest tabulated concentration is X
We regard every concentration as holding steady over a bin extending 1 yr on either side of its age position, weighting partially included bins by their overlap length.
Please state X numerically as 31.1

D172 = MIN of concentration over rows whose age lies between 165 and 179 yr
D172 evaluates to 26.2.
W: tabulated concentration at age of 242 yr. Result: 38.1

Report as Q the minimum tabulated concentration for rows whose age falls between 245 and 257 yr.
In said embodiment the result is 35.3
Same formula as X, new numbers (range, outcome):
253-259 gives 37.2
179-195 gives 28.8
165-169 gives 27.3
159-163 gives 28.6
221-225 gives 39.1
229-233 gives 37.7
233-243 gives 36.7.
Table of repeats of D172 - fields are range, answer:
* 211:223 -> 36.2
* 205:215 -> 32.9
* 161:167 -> 28.4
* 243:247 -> 37.4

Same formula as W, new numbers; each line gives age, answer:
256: 37.5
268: 37.9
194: 35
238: 36.7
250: 35.3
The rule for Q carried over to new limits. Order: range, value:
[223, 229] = 37.8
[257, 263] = 38.1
